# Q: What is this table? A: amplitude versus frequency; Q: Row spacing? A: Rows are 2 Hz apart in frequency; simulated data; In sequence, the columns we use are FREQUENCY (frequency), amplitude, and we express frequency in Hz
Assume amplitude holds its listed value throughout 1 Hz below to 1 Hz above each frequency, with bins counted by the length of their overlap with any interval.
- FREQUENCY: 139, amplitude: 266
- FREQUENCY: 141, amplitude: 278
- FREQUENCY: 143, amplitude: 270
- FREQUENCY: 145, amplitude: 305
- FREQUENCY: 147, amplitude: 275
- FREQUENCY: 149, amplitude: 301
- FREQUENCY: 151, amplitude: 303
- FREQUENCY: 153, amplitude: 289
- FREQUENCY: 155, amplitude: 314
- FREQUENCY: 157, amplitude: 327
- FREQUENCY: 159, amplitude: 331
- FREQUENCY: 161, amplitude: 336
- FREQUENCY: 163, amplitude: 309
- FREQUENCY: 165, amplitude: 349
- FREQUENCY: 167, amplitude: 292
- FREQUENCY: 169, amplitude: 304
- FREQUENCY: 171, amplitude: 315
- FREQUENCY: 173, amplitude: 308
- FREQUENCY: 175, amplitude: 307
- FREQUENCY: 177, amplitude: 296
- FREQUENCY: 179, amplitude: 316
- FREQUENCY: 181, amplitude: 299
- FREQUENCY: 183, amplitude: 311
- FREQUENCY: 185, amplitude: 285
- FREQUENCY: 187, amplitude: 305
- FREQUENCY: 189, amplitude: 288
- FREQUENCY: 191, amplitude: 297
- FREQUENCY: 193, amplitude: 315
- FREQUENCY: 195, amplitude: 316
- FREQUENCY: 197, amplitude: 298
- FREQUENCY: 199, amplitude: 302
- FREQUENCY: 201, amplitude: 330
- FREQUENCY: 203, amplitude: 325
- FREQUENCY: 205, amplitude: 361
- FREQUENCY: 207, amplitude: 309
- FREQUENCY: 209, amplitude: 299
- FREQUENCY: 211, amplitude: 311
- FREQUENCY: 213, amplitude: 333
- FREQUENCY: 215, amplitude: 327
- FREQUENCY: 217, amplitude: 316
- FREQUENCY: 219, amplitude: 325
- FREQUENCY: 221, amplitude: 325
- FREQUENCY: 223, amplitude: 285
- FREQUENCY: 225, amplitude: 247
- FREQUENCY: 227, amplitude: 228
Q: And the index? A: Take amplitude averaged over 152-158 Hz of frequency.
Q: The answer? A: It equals 310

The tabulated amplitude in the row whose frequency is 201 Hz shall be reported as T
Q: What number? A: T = 330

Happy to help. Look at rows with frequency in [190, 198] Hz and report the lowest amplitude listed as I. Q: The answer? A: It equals 297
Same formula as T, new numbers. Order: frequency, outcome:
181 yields 299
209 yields 299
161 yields 336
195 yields 316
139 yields 266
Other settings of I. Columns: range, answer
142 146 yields 270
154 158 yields 314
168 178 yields 296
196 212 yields 298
